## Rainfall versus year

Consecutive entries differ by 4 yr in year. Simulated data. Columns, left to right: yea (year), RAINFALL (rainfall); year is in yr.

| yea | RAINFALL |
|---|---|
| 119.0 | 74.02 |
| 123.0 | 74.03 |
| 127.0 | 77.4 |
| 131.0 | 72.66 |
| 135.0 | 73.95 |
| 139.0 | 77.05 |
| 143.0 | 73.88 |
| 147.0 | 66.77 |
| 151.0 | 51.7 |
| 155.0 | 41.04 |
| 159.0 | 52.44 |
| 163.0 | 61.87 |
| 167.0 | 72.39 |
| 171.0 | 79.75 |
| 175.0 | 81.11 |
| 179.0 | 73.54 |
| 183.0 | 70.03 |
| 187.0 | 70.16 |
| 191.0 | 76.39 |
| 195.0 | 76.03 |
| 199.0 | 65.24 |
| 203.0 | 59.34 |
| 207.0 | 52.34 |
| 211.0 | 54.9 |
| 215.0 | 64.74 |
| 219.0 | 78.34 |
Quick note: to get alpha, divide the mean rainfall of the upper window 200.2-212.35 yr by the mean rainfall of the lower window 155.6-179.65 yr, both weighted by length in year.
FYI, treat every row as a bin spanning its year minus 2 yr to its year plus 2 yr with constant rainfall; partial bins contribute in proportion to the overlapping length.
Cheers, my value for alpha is 0.8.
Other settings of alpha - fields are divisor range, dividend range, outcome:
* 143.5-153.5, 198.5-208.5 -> 0.96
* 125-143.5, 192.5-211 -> 0.84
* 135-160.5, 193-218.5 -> 1.02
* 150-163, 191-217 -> 1.26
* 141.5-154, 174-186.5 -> 1.19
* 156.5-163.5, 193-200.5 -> 1.29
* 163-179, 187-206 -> 0.91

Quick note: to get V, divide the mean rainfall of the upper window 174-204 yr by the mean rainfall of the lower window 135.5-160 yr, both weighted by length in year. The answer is 1.2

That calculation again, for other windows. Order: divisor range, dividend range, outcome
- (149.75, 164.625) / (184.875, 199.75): 1.41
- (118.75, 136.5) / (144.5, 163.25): 0.73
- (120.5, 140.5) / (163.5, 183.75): 1.00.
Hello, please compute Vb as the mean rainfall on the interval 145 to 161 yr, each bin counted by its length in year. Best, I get 53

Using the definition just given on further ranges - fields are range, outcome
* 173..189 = 73.7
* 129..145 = 74.4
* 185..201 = 72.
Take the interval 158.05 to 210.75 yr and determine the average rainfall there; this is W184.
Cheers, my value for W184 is 68.4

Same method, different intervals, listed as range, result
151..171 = 58.7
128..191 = 68.3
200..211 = 56.5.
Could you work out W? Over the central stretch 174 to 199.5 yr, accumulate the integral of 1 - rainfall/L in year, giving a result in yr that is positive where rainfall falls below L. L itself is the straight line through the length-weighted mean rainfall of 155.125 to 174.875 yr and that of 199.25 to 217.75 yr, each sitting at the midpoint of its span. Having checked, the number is -4.5 yr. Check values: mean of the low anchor 65.6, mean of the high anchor 59.4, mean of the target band 73.4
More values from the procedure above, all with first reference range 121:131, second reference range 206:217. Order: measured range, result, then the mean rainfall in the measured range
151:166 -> 3.3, 53.1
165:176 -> -1.9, 77.4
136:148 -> -0.2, 73.2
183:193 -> -1.6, 72.6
